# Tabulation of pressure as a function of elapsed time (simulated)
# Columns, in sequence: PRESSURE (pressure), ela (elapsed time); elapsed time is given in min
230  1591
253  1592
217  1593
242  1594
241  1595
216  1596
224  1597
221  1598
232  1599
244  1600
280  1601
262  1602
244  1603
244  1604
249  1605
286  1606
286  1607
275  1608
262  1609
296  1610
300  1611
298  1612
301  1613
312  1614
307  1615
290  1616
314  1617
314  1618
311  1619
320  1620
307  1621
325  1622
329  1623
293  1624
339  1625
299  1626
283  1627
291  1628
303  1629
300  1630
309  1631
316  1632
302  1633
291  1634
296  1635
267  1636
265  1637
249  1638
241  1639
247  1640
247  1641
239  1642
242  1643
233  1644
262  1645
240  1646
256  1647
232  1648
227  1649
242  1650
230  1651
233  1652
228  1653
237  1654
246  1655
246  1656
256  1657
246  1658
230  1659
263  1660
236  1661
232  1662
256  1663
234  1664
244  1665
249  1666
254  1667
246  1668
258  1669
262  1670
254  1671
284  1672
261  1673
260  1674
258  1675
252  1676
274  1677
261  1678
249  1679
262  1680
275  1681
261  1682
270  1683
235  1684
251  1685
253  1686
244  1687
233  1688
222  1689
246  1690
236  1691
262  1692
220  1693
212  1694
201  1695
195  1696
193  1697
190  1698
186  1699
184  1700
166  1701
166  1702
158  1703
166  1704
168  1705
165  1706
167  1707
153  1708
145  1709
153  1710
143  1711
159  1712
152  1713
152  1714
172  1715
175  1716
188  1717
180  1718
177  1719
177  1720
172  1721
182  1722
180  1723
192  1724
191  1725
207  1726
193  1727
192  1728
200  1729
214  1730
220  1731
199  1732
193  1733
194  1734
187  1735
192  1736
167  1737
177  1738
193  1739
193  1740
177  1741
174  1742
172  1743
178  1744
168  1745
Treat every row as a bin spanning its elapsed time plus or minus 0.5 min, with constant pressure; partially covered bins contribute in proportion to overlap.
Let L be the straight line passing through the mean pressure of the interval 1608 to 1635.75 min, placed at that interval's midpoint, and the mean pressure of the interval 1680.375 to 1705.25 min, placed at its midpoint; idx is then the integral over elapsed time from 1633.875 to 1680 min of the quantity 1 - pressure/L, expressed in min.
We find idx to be 1.6 min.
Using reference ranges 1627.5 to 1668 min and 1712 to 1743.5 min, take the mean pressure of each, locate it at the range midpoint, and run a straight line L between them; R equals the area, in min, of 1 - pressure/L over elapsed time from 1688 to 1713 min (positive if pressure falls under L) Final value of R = 2.8 min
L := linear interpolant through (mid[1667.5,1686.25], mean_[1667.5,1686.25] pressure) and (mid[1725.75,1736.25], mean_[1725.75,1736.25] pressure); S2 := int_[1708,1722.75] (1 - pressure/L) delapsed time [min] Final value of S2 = 3.4 min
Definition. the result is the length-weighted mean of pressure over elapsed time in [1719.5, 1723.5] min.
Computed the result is 178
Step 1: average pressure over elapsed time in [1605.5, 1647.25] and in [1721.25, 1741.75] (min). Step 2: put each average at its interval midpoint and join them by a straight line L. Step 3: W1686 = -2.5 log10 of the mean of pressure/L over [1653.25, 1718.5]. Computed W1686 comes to 0.07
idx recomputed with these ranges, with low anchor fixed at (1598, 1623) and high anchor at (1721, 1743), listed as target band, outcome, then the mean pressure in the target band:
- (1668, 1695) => -2.5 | 251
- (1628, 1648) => -0.3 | 268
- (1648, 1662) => 0.6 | 239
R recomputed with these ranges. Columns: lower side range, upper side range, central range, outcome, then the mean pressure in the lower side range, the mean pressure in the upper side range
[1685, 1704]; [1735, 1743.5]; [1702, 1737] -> 2.7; 209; 181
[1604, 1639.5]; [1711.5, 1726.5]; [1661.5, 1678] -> -1.3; 294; 177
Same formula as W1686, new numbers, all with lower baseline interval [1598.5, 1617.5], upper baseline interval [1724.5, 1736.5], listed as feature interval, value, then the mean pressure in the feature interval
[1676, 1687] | -0.124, 258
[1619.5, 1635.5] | -0.156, 306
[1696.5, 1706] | 0.238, 175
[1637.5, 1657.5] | 0.047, 242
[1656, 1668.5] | -0.012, 246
